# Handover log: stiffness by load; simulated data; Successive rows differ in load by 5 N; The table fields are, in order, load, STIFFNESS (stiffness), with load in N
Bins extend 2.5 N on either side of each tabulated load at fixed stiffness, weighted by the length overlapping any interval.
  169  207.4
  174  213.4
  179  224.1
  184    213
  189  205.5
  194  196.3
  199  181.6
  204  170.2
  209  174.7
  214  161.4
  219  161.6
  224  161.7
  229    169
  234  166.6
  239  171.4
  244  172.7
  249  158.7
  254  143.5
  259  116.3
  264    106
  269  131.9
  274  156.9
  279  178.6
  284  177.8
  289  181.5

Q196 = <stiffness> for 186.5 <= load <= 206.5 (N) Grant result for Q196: 188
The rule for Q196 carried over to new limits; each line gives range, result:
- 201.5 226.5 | 166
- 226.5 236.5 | 168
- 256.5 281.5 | 138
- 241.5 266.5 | 139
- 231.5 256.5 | 163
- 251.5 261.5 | 130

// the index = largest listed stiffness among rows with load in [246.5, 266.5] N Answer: 158.7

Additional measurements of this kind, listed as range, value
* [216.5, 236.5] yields 169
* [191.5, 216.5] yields 196.3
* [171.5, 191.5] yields 224.1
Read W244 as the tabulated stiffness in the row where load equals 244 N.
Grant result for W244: 172.7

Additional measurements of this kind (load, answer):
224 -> 161.7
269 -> 131.9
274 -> 156.9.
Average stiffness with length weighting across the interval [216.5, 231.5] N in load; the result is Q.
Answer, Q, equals 164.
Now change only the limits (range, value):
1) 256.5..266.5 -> 111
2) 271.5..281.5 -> 168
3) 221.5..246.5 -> 168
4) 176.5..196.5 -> 210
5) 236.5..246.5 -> 172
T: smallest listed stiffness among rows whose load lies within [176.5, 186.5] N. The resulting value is 213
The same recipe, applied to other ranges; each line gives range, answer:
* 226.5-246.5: 166.6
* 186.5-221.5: 161.4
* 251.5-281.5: 106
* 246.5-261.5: 116.3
